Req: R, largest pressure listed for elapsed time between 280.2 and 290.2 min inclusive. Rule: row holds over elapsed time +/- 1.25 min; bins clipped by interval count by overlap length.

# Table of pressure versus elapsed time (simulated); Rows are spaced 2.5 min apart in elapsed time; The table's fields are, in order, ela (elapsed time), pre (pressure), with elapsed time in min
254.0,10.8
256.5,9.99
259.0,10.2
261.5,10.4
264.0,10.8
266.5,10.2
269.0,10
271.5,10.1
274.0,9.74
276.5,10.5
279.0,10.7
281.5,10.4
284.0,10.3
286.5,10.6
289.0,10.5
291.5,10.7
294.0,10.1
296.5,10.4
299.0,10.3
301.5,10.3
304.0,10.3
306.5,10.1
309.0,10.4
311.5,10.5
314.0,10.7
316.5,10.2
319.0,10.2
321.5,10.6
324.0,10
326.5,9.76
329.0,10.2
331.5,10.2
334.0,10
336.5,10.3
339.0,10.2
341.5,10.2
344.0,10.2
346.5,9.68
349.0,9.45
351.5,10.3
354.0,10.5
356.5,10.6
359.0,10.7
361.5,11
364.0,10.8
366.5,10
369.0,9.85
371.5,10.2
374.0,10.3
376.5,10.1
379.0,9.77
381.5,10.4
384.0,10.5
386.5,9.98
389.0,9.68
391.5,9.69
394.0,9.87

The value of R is 10.6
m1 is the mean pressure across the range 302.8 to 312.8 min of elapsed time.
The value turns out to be 10.3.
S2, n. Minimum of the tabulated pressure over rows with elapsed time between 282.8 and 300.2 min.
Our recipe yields 10.1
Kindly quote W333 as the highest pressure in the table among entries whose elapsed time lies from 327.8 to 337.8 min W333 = 10.3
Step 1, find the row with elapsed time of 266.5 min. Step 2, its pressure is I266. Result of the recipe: 10.2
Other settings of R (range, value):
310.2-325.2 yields 10.7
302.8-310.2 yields 10.4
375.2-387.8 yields 10.5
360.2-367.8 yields 11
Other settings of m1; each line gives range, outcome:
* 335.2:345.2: 10.2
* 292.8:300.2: 10.3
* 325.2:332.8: 10.1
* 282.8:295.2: 10.4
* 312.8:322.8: 10.4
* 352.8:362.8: 10.7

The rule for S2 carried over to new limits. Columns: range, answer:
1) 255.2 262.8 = 9.99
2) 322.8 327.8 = 9.76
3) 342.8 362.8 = 9.45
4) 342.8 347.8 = 9.68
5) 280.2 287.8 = 10.3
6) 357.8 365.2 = 10.7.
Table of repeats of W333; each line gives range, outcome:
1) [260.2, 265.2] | 10.8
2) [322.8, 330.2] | 10.2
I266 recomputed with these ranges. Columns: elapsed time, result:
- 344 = 10.2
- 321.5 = 10.6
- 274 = 9.74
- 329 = 10.2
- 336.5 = 10.3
